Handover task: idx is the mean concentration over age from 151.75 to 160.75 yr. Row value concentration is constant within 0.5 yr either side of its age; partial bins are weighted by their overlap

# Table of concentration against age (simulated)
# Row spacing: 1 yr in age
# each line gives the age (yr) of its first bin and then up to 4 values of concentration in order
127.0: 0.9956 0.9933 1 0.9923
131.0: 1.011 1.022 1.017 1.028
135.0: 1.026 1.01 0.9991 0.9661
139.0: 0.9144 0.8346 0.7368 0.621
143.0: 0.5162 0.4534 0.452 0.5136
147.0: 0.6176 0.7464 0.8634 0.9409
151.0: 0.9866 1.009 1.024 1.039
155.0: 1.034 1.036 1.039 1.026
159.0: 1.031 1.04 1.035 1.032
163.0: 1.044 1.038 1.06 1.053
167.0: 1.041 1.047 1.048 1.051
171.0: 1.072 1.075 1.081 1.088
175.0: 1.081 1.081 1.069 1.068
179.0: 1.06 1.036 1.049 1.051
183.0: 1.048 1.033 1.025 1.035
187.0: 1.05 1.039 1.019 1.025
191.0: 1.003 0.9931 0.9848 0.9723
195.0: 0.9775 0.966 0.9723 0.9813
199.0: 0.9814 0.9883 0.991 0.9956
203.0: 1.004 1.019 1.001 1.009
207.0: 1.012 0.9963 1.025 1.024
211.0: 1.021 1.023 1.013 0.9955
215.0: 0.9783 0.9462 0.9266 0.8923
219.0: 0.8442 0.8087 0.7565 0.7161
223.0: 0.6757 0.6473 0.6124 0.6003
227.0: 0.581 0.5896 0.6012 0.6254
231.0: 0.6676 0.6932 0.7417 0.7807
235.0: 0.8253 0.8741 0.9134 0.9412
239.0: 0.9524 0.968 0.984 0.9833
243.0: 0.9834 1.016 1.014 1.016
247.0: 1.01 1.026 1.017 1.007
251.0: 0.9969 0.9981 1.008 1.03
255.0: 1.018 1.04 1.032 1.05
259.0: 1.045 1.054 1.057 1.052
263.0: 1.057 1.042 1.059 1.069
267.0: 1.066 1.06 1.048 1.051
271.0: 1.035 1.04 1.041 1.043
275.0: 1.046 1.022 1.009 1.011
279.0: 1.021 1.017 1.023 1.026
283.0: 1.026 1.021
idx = 1.03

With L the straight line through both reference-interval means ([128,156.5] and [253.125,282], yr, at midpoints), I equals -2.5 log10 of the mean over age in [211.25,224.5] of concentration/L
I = 0.13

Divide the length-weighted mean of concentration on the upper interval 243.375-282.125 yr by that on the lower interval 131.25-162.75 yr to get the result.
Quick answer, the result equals 1.16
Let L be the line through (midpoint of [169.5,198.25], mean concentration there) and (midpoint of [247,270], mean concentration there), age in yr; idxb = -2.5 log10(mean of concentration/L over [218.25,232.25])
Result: 0.46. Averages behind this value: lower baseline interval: 1.03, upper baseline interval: 1.04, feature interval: 0.676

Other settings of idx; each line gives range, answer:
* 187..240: 0.891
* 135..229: 0.94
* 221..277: 0.929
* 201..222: 0.959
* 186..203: 0.998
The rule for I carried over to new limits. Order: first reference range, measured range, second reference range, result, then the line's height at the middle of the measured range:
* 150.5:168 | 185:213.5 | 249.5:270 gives 0.03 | 1.04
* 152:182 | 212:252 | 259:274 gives 0.22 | 1.05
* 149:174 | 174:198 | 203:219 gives -0.02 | 1.01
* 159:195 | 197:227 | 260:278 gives 0.15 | 1.04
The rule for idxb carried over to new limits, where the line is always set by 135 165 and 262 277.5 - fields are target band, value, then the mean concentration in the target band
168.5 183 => -0.16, 1.06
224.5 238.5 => 0.36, 0.718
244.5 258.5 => 0.00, 1.02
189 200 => -0.05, 0.987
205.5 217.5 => -0.03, 0.997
